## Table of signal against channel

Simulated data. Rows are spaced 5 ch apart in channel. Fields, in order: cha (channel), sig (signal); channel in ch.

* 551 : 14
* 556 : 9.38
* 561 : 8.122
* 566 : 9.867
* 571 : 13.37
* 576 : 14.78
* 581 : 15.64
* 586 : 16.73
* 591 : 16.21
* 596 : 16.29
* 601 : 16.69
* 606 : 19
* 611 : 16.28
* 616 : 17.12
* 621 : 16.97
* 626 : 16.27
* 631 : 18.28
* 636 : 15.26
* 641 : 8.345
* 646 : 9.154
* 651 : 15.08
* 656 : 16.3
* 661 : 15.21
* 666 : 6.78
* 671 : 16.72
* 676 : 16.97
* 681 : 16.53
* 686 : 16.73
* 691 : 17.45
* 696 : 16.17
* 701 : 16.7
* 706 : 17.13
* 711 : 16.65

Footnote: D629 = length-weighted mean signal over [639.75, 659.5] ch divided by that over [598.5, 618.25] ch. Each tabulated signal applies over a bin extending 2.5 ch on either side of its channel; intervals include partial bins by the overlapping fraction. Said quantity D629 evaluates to 0.73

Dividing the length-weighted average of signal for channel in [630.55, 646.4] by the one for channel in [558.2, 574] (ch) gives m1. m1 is 1.18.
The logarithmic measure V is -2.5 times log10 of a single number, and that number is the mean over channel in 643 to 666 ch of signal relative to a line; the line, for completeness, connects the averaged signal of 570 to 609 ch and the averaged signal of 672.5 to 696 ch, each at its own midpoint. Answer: 0.26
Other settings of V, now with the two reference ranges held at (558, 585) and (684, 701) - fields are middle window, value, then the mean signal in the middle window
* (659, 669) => 0.38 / 11.1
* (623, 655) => 0.07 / 13.9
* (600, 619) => -0.24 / 17.3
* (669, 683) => -0.04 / 16.7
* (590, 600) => -0.22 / 16.3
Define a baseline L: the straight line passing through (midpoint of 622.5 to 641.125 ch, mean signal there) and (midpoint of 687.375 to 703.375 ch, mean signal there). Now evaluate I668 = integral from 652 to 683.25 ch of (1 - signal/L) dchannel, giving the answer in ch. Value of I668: 2.8 ch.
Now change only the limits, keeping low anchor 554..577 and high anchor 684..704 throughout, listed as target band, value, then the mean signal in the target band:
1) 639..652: 3.7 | 10.5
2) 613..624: -3.0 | 17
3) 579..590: -4.1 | 16.2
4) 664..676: 2.1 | 13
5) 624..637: -2.7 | 16.8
